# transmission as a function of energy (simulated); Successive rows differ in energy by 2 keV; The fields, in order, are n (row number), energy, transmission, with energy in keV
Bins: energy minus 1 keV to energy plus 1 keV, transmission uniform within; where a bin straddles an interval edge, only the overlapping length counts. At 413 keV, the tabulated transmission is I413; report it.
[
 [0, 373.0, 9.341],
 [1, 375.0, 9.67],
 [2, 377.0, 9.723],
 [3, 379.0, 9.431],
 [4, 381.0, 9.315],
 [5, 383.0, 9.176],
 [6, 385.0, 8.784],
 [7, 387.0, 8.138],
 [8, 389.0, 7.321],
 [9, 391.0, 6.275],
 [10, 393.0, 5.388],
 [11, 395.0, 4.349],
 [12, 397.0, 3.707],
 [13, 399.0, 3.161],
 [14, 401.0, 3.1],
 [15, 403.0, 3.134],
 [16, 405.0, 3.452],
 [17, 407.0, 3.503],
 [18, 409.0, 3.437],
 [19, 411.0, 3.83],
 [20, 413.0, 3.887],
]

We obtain 3.887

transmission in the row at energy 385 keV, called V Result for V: 8.784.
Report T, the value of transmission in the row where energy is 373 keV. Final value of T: 9.341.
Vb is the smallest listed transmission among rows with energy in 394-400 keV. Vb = 3.161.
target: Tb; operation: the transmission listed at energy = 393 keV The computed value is 5.388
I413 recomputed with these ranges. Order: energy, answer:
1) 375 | 9.67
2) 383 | 9.176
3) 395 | 4.349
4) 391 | 6.275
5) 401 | 3.1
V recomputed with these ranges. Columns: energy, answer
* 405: 3.452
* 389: 7.321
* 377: 9.723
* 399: 3.161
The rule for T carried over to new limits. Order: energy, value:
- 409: 3.437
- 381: 9.315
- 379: 9.431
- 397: 3.707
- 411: 3.83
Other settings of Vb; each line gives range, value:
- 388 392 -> 6.275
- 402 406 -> 3.134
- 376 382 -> 9.315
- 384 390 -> 7.321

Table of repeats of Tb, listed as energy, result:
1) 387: 8.138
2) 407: 3.503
